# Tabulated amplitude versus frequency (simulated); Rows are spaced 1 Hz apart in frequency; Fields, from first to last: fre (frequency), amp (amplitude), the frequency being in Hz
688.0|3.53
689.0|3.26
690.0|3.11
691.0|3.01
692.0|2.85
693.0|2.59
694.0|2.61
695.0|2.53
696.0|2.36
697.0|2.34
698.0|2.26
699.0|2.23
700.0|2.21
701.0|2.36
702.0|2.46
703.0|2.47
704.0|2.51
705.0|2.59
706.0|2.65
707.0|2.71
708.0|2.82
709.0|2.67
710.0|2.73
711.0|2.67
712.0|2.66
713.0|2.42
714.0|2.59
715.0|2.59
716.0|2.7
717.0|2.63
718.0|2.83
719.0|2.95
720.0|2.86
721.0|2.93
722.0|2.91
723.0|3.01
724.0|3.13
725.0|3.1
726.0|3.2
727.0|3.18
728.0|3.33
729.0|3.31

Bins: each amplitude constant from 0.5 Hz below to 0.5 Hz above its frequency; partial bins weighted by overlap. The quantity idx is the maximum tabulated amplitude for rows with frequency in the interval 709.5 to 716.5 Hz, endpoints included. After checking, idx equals 2.73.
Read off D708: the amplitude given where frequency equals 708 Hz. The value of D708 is 2.82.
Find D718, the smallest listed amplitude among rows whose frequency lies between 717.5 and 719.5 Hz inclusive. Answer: 2.83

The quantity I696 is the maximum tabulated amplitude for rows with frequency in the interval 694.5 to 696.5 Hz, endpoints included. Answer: 2.53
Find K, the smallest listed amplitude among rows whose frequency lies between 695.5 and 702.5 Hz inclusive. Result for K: 2.21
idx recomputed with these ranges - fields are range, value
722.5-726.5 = 3.2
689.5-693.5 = 3.11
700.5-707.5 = 2.71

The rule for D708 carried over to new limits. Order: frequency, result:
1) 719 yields 2.95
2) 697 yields 2.34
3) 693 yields 2.59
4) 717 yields 2.63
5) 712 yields 2.66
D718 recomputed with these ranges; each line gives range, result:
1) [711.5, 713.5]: 2.42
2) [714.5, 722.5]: 2.59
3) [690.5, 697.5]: 2.34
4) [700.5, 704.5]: 2.36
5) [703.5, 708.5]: 2.51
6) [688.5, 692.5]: 2.85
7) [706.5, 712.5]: 2.66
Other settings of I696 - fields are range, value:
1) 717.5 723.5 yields 3.01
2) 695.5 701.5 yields 2.36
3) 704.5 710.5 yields 2.82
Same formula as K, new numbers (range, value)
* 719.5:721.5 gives 2.86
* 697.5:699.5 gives 2.23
